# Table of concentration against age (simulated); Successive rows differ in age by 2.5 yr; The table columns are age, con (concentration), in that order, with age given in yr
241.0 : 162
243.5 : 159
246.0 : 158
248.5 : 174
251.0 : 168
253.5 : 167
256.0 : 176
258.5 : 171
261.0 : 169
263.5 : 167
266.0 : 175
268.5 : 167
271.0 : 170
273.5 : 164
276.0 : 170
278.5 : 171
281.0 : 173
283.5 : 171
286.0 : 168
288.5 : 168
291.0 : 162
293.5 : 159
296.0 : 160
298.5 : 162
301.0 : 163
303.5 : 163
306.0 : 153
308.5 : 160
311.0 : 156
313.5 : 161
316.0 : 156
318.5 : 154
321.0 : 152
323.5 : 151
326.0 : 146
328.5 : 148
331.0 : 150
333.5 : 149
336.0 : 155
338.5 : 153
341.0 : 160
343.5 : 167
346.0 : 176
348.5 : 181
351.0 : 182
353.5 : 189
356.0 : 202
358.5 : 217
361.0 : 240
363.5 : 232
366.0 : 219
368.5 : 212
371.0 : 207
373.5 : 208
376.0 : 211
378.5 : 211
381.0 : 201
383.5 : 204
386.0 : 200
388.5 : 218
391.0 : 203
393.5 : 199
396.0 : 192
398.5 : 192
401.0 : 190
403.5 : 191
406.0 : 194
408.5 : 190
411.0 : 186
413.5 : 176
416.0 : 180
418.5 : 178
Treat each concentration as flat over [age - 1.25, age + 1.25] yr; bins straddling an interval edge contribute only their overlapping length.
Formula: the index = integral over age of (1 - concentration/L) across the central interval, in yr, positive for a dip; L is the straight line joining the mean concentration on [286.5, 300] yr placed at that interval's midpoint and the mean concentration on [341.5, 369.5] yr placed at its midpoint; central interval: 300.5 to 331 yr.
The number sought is 3.65 yr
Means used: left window 163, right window 200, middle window 155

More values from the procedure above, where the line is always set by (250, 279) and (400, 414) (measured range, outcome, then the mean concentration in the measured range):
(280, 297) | 0.7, 166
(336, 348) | 1.0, 164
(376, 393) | -1.9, 206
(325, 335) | 1.7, 148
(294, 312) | 1.6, 160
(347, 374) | -3.8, 208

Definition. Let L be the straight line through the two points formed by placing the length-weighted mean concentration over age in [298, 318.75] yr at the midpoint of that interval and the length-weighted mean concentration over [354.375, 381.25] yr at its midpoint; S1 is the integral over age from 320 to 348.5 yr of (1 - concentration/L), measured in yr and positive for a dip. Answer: 4.2 yr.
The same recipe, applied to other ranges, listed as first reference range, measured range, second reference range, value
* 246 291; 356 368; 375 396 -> -1.6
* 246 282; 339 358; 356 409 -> 1.5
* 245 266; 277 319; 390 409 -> 3.3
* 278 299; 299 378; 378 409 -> 2.4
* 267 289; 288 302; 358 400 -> 1.1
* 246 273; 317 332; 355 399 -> 3.2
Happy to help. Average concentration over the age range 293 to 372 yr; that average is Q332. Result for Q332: 173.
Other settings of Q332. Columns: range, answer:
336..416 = 196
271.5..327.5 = 161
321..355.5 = 163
